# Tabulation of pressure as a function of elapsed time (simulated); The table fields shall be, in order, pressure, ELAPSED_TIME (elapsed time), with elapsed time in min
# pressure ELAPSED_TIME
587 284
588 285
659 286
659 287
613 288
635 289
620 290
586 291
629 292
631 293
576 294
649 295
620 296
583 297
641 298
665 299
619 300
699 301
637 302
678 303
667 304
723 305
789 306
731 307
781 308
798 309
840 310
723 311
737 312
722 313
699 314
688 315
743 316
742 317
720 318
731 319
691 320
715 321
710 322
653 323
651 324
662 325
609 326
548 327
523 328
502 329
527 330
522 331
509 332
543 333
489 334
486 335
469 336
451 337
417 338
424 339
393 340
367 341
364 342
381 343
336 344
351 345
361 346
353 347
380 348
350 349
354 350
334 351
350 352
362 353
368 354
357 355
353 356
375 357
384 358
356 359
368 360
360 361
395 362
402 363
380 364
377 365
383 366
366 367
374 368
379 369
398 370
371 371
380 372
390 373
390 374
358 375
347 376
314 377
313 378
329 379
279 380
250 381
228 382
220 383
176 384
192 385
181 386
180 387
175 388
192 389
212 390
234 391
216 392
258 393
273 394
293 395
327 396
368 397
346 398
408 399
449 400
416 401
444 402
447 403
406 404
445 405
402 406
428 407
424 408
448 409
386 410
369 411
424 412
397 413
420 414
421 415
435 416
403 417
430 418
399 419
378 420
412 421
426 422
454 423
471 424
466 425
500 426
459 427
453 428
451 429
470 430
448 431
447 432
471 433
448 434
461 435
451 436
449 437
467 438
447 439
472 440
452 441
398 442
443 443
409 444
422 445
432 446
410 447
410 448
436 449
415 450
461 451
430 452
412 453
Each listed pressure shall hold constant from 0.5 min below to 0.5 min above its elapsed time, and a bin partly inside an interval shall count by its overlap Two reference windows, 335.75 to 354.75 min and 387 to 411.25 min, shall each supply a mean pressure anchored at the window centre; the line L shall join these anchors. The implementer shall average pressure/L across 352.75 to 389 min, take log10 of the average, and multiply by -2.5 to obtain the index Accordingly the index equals 0.11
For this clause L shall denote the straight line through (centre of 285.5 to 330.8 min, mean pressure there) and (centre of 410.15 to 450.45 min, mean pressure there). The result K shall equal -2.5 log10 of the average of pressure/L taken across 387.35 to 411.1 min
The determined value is 0.38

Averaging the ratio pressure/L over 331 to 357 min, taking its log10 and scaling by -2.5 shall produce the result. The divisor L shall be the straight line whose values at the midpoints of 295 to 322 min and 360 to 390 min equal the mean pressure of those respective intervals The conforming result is 0.24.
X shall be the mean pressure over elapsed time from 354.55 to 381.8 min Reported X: 359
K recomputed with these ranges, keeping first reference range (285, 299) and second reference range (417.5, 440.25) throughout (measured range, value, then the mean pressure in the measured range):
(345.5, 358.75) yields 0.45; 360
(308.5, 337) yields -0.09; 638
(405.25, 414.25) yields 0.15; 412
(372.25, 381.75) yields 0.49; 329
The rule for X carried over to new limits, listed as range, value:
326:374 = 405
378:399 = 252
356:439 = 372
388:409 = 348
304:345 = 600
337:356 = 369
